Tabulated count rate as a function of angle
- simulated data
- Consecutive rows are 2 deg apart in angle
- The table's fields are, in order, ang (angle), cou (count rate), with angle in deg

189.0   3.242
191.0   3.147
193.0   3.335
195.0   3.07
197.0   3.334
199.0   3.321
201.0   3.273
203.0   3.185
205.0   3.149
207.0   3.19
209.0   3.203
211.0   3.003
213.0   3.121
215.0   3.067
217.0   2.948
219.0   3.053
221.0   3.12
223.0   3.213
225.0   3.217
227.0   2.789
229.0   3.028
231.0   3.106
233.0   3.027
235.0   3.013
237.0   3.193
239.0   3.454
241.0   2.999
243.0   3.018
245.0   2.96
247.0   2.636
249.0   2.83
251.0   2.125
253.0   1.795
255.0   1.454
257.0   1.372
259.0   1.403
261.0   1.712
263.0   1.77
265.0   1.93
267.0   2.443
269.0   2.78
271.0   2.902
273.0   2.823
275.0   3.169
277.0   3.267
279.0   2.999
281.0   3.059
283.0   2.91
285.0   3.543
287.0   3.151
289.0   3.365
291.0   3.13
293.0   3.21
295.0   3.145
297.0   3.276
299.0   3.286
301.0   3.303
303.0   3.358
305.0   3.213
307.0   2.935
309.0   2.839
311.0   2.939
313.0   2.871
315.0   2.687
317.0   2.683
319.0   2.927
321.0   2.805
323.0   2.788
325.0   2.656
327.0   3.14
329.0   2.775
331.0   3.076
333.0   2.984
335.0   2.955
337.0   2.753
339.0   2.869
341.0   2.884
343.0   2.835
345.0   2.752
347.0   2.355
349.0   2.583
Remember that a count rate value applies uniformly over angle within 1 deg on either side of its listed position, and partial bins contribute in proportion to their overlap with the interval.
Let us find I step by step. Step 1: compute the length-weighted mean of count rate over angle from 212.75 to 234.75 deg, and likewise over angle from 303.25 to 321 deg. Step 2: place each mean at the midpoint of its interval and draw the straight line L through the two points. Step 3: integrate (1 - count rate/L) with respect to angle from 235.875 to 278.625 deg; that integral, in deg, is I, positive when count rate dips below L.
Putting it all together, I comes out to 7.3 deg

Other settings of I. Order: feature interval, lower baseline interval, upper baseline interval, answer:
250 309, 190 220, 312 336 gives 4.86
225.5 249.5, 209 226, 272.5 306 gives 0.87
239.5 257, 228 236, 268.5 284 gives 3.38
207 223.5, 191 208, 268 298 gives 0.58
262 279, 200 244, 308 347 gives 1.86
